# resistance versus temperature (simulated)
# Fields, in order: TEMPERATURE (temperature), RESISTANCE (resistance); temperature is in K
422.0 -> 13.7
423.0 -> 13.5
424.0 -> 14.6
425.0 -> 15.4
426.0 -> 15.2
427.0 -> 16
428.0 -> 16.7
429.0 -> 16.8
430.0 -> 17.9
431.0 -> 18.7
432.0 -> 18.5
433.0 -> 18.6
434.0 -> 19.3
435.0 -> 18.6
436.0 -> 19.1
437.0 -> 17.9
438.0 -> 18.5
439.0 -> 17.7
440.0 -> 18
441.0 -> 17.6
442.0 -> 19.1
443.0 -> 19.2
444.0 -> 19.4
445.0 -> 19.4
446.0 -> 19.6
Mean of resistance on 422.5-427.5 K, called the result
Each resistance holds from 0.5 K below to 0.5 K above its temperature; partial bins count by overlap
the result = 14.9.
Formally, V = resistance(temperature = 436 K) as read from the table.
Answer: 19.1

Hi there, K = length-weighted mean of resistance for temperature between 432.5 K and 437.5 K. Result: 18.7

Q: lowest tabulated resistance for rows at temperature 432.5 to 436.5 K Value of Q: 18.6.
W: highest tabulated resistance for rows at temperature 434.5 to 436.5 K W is 19.1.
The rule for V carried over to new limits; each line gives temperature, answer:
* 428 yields 16.7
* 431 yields 18.7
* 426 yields 15.2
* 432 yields 18.5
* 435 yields 18.6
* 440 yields 18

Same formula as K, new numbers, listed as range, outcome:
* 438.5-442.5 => 18.1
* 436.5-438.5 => 18.2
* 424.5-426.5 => 15.3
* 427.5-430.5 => 17.1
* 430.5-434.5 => 18.8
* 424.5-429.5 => 16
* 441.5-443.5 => 19.1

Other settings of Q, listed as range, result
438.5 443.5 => 17.6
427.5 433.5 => 16.7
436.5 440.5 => 17.7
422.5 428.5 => 13.5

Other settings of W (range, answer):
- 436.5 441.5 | 18.5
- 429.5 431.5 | 18.7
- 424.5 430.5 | 17.9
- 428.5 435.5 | 19.3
